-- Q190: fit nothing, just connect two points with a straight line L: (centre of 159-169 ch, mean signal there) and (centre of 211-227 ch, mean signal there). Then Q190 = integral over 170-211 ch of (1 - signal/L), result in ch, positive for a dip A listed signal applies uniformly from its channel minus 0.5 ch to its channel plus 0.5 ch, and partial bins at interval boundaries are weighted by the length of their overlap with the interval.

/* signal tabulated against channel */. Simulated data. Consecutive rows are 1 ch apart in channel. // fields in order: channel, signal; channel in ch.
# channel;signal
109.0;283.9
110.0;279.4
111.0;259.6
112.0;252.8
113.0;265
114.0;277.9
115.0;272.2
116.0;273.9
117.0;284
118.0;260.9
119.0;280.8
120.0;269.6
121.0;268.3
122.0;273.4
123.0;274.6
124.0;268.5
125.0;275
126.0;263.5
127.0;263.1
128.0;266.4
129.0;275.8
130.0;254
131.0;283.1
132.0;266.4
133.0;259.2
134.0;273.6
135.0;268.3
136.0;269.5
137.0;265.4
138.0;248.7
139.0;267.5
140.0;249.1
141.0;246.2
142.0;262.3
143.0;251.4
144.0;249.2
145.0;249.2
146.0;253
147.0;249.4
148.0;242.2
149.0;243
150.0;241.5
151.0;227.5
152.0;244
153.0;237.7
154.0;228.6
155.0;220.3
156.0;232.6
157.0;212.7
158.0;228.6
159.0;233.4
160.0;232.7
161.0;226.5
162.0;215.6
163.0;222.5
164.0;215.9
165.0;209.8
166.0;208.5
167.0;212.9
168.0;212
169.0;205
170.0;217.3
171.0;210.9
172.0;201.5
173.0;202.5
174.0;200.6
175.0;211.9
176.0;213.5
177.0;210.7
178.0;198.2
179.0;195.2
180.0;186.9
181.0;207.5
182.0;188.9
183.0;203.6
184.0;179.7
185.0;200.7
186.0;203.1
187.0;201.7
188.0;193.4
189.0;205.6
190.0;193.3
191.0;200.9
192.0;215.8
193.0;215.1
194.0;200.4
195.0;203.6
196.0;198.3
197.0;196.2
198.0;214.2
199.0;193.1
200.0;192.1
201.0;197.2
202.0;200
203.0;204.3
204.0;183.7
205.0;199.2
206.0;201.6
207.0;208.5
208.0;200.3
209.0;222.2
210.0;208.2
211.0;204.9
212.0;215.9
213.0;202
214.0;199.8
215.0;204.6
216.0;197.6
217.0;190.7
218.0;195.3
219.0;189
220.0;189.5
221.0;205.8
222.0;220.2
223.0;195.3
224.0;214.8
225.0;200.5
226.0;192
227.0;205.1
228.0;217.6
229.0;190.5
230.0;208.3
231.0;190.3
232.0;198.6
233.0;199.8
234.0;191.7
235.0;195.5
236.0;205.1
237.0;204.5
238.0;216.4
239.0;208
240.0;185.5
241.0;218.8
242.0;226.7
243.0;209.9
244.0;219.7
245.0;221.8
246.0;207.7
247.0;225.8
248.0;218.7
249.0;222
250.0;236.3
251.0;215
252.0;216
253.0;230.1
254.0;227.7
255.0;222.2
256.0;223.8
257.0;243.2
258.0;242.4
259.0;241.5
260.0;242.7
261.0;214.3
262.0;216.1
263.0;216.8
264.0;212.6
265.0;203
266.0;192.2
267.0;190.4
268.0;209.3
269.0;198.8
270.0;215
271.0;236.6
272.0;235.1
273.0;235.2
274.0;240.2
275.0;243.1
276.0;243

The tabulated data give 1.5 ch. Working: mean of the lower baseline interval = 218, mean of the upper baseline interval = 201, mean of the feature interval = 202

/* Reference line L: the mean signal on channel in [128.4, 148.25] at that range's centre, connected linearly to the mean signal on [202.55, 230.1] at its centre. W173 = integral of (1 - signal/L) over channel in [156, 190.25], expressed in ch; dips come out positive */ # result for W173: 3.8 ch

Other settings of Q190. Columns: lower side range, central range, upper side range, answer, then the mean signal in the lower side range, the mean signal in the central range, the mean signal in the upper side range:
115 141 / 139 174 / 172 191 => 0.4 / 268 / 229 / 200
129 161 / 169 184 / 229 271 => 2.2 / 248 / 203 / 214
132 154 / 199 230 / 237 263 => 4.0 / 252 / 202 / 222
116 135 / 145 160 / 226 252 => 1.2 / 270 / 236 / 209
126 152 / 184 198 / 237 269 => 2.2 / 257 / 202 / 218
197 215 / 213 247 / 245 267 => 1.3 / 203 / 204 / 222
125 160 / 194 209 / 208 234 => 1.0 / 251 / 200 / 202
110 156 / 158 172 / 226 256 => 1.6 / 259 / 217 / 211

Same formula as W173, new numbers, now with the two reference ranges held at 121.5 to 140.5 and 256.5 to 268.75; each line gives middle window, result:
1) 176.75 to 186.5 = 2.0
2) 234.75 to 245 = 0.8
